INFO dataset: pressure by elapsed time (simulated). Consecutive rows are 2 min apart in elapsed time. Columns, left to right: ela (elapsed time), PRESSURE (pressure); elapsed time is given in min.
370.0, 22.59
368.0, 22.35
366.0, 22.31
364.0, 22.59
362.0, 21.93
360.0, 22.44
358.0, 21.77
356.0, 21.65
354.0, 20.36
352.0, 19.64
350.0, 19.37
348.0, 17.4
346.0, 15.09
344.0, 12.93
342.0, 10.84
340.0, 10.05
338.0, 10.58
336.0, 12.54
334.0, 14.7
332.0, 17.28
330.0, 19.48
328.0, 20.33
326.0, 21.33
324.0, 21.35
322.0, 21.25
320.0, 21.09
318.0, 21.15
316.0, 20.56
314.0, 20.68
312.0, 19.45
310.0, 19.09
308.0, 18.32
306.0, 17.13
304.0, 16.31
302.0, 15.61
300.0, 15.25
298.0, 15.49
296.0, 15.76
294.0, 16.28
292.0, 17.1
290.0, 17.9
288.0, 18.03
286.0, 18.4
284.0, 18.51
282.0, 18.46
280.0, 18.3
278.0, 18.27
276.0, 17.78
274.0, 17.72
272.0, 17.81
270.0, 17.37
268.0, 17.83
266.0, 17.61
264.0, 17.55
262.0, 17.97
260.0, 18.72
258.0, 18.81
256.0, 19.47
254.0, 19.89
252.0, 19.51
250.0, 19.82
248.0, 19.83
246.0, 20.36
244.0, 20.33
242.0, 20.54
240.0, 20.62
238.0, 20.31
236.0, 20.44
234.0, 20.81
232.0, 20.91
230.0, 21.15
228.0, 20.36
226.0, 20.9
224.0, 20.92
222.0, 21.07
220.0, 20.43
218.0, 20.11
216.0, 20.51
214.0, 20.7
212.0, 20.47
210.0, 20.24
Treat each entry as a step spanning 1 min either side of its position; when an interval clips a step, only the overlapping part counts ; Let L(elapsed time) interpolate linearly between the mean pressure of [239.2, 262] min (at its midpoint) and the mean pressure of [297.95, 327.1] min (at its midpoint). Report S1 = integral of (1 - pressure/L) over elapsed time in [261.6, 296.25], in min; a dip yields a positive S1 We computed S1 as 3.0 min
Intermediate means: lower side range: 19.7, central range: 17.7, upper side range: 19.1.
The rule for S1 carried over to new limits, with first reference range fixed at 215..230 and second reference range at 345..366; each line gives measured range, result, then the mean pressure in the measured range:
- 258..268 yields 1.2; 18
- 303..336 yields 2.1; 19.1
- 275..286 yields 1.2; 18.3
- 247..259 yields 0.6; 19.6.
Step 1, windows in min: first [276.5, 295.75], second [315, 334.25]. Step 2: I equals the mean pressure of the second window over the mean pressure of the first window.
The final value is 1.1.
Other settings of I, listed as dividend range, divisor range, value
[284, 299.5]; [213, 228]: 0.83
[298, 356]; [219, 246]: 0.85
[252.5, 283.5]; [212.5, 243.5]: 0.88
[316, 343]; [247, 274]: 0.93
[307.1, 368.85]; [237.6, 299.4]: 1.01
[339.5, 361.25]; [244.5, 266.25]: 0.92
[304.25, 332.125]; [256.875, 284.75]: 1.10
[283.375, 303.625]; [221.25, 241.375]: 0.81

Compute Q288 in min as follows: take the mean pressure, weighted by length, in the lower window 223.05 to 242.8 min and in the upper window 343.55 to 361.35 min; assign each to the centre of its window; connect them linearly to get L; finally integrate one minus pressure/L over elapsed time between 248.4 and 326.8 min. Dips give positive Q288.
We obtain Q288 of 6.1 min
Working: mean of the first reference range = 20.7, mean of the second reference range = 19.2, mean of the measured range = 18.4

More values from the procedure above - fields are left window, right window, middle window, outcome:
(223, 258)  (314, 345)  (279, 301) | 1.59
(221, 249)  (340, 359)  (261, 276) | 1.48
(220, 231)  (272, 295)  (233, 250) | -0.30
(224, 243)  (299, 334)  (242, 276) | 2.32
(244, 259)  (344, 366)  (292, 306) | 2.73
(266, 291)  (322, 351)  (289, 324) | -2.40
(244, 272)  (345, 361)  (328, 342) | 3.74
